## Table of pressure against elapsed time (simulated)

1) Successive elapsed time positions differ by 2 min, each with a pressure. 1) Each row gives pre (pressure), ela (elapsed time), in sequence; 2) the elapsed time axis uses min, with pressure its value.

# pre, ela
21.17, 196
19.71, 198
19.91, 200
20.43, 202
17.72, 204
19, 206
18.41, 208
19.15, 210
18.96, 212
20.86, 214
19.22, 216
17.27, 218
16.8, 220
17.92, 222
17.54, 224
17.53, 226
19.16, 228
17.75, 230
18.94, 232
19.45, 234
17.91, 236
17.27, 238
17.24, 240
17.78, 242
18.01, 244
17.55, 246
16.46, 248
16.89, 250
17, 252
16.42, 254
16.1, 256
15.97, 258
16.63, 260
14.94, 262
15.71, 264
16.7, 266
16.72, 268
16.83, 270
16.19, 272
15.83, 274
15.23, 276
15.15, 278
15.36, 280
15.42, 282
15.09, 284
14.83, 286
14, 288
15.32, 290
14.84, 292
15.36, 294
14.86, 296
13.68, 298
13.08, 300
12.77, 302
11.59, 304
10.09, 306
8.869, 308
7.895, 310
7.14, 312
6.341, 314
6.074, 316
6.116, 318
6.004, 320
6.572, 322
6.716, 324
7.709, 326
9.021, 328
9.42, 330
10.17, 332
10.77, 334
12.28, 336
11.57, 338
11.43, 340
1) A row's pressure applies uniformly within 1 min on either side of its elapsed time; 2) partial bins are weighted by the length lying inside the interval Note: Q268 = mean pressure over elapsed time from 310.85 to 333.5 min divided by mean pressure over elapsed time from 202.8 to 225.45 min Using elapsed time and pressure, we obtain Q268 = 0.4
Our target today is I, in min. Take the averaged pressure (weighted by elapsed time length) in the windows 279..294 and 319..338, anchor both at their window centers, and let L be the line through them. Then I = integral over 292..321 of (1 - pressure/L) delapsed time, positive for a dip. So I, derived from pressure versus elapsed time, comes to 5.2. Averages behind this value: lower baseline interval 15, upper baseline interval 8.89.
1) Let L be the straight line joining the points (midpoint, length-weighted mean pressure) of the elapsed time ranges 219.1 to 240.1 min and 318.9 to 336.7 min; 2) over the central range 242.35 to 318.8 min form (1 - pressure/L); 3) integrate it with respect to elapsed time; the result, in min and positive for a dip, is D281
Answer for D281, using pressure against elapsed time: -4.5 min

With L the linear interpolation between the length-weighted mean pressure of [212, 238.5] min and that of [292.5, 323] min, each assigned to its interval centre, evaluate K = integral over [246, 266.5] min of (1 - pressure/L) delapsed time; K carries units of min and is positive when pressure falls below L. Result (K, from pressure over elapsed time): -1.6 min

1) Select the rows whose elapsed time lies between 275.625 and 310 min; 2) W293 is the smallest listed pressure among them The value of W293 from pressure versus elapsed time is 7.895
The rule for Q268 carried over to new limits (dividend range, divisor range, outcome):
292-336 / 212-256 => 0.54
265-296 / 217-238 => 0.86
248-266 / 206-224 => 0.88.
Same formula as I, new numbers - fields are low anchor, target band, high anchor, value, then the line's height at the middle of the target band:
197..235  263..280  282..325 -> -2.75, 13.8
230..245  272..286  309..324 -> -3.90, 12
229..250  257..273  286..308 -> -0.38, 15.8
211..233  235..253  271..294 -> -0.14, 17.2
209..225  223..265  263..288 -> -0.14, 17.2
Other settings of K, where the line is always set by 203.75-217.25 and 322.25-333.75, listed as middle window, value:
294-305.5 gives -2.2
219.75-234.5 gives -0.5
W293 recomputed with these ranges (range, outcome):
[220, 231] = 16.8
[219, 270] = 14.94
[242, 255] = 16.42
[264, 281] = 15.15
